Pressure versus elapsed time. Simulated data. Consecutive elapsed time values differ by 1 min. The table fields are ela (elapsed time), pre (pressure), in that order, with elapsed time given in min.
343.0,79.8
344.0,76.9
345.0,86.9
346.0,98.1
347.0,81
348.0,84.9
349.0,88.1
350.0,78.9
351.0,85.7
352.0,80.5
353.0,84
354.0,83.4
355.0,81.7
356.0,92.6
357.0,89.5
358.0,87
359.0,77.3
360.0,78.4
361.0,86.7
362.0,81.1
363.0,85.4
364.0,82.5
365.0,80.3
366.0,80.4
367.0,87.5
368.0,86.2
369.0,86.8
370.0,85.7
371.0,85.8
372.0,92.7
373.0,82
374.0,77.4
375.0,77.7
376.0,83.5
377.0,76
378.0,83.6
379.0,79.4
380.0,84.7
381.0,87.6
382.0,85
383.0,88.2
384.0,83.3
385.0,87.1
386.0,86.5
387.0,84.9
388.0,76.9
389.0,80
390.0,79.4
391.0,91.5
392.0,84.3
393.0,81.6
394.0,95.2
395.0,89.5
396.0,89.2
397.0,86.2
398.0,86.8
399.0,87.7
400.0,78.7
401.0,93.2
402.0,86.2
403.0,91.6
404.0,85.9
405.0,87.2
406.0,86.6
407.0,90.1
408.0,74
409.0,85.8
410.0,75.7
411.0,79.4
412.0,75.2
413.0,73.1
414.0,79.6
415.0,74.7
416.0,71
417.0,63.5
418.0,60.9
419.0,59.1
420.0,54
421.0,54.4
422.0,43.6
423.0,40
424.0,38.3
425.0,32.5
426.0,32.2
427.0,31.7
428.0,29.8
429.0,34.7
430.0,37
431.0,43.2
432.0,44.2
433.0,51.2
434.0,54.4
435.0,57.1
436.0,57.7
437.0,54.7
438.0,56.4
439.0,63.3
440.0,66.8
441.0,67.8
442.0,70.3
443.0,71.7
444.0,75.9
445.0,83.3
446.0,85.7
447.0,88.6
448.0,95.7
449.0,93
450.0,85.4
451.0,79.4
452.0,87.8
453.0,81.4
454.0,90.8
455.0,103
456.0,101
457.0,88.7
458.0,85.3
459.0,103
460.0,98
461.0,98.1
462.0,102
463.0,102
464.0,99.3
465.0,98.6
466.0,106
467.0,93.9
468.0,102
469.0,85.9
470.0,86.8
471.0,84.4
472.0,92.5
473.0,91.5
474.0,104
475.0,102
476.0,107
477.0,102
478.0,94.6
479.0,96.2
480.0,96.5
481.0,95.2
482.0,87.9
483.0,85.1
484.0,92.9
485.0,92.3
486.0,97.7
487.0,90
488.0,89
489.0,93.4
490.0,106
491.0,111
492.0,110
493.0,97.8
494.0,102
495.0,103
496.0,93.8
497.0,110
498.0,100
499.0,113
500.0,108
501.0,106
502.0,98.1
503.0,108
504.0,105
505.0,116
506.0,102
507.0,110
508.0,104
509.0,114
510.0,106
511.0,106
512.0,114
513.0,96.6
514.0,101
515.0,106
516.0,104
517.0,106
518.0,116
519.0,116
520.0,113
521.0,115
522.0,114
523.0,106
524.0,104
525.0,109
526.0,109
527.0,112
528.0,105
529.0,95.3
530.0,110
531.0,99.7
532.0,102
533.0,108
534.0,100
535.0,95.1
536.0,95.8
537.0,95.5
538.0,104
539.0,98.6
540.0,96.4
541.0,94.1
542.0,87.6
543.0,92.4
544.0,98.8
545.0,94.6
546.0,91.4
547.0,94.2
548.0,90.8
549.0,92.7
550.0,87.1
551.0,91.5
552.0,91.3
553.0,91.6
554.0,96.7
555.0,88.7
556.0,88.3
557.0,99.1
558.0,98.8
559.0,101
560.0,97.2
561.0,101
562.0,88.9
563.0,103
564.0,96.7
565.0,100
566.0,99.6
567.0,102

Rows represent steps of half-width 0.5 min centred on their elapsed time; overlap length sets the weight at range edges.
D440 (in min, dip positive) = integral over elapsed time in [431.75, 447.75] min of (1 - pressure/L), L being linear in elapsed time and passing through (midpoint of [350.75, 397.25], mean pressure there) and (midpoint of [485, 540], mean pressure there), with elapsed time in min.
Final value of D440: 4.7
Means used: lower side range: 84.3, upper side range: 104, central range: 66.4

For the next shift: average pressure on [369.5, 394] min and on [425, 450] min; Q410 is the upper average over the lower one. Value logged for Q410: 0.72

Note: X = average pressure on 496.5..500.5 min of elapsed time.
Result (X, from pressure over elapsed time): 108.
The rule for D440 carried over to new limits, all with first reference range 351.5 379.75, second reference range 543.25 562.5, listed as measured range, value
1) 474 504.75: -3.29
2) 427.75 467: 4.85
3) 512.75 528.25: -2.77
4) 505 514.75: -1.60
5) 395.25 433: 8.83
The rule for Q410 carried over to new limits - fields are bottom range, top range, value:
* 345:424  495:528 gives 1.33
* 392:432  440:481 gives 1.35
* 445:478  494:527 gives 1.14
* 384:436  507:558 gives 1.46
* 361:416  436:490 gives 1.07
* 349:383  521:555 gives 1.18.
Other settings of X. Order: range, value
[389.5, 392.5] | 85.1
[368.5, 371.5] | 86.1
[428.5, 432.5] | 39.8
